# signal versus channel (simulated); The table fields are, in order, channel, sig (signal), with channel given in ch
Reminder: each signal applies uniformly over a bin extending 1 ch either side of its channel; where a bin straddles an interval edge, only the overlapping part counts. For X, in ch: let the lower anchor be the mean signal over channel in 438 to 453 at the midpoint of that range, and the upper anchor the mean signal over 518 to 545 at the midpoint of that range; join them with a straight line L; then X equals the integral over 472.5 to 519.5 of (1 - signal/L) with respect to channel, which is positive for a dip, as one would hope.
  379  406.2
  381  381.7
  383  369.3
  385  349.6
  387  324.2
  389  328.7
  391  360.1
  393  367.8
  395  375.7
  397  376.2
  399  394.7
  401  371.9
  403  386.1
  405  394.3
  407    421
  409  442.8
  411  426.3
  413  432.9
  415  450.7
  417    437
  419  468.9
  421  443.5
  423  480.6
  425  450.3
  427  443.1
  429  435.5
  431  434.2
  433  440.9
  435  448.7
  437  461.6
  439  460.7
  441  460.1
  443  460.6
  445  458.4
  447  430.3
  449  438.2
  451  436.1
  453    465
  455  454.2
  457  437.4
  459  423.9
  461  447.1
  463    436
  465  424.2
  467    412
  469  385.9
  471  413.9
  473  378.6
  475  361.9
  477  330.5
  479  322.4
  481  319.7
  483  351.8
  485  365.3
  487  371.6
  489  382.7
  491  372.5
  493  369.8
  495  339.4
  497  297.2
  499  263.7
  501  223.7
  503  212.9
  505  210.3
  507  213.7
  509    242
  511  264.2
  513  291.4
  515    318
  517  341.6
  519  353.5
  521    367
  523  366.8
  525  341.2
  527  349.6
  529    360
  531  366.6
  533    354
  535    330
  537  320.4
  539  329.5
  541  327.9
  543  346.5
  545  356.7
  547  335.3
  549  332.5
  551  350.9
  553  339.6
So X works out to 9.6 ch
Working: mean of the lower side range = 450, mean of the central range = 311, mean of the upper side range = 348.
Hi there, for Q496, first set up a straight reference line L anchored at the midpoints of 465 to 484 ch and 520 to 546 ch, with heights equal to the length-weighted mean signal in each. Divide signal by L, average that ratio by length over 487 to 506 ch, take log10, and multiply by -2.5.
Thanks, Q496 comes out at 0.20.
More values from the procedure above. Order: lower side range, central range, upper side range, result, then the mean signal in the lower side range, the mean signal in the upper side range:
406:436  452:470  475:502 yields -0.14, 444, 333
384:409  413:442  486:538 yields -0.25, 374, 316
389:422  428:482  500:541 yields -0.16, 407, 308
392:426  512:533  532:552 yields 0.01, 419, 338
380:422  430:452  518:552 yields -0.18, 395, 346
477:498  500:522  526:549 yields 0.24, 348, 343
